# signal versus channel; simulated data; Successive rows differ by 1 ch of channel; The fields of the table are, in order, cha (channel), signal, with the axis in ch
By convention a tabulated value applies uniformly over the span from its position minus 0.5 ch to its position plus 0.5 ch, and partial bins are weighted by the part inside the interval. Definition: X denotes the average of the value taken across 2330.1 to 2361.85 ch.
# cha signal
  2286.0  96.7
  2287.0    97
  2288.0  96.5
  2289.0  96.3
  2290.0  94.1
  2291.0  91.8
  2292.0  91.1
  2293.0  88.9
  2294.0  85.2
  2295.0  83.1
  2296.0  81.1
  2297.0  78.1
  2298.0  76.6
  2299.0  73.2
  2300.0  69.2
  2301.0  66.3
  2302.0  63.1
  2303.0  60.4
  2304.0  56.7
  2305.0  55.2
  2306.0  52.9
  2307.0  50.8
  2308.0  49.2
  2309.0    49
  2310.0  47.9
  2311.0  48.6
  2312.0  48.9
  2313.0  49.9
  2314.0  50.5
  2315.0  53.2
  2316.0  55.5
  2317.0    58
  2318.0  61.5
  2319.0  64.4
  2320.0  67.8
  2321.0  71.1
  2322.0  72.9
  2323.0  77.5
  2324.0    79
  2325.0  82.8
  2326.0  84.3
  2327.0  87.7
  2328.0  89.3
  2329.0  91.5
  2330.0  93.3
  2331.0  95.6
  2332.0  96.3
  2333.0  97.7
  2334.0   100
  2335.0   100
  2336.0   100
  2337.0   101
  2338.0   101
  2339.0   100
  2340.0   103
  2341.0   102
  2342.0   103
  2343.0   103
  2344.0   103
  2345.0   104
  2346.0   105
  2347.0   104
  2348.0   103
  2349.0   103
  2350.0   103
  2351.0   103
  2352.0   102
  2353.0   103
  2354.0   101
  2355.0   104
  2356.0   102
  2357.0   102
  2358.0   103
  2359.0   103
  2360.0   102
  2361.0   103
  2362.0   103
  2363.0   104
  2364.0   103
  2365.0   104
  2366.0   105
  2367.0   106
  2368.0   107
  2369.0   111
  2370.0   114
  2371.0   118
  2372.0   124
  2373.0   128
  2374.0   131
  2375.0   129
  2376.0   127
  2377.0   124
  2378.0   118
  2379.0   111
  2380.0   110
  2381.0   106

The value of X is 102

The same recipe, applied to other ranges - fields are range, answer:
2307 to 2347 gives 80.6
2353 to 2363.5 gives 103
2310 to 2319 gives 53.6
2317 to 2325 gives 70.6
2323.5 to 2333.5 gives 89.8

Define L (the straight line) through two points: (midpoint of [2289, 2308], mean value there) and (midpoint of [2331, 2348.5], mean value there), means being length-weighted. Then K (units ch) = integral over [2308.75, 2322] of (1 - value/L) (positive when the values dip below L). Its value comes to 4.4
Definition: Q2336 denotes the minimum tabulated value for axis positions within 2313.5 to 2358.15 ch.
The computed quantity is 50.5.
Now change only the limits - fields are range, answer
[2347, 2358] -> 101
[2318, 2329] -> 61.5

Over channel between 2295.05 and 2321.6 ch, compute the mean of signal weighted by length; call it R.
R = 60.4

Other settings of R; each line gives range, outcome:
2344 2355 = 103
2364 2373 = 112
